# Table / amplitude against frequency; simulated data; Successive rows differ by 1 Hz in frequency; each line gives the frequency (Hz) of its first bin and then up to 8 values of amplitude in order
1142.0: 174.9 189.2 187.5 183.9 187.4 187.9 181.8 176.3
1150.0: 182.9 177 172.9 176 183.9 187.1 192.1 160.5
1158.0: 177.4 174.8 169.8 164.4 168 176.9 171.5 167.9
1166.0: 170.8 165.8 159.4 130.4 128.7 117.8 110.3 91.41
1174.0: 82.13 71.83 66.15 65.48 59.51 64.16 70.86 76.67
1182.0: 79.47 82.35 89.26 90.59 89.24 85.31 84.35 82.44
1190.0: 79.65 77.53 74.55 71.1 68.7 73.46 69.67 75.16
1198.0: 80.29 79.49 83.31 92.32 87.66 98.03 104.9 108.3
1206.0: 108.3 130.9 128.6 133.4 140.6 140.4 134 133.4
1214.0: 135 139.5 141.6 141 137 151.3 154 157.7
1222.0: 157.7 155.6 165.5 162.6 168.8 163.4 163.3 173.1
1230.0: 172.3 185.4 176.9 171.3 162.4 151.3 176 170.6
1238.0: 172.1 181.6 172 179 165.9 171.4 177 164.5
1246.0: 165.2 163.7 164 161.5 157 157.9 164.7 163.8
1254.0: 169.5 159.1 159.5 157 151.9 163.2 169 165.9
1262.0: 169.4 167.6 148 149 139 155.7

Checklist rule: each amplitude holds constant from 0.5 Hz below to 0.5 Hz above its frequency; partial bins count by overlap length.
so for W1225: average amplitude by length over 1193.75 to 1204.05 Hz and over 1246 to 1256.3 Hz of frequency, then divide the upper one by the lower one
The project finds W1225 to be 2.0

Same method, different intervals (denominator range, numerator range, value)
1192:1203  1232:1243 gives 2.16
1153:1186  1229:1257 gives 1.32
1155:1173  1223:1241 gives 1.07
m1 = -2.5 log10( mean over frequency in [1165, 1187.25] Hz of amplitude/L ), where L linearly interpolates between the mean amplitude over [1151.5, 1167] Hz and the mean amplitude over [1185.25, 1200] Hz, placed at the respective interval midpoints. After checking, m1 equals 0.269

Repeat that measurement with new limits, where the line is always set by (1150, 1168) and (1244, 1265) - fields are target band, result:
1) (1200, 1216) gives 0.36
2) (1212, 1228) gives 0.11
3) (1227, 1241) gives -0.04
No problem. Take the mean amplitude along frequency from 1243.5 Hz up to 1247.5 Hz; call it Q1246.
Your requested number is 168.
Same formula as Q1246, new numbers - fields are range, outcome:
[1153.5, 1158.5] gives 180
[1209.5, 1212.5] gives 138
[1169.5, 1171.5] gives 123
